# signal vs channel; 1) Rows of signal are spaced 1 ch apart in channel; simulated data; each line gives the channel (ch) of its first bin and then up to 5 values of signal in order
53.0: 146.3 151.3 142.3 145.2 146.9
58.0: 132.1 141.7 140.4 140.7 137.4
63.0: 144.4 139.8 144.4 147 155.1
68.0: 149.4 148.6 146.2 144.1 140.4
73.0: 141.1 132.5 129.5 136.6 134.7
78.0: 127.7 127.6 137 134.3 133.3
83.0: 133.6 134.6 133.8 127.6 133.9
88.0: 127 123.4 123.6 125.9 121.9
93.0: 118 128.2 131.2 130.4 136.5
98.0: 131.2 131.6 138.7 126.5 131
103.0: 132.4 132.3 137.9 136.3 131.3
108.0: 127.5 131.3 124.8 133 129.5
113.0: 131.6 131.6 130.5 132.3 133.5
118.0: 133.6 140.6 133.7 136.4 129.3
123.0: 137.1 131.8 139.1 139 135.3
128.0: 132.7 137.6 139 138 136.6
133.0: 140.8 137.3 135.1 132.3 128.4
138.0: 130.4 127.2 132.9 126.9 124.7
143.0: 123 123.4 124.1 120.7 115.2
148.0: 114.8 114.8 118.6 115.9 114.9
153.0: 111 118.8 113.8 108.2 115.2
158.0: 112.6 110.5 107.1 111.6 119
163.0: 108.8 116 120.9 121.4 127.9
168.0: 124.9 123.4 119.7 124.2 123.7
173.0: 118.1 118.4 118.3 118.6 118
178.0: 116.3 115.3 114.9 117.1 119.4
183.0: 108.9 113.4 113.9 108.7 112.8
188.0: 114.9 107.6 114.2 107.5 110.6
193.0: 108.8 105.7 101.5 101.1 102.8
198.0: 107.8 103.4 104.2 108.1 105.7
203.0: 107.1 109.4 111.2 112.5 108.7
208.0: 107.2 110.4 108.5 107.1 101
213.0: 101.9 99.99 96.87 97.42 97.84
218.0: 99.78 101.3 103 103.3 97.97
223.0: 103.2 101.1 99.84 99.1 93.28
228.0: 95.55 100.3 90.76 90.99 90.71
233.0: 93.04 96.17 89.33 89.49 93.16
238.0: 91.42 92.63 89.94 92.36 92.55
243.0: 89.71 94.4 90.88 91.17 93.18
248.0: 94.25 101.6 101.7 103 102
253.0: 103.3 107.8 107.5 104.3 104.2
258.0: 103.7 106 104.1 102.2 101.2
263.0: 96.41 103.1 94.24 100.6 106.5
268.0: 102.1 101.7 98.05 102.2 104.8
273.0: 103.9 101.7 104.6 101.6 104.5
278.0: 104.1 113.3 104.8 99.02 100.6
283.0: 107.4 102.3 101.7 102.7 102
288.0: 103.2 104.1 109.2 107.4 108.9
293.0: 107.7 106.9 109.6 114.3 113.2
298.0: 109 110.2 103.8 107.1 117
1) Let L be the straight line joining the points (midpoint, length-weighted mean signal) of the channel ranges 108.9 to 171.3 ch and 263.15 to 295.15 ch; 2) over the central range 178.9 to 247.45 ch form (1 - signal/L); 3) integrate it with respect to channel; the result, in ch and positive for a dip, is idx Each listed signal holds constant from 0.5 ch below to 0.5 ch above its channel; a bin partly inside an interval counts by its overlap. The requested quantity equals 7.3 ch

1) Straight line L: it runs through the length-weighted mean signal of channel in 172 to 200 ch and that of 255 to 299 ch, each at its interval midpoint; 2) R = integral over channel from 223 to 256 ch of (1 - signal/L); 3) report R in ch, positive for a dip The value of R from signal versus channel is 3.5 ch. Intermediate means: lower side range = 112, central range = 95.9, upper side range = 104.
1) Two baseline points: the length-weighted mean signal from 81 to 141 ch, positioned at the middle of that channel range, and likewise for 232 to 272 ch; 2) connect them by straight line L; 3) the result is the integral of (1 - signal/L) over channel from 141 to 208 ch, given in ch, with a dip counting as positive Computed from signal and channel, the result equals 1.5 ch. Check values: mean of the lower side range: 132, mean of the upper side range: 98.2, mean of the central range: 114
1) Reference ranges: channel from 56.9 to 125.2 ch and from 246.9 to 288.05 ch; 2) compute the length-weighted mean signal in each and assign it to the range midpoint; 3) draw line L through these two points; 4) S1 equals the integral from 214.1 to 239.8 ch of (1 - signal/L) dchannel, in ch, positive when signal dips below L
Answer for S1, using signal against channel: 3.2 ch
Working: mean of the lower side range 134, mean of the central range 96.3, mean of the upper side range 103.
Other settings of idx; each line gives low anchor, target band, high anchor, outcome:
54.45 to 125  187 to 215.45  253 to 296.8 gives 2.3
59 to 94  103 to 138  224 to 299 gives -1.8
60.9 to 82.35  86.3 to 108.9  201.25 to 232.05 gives 0.5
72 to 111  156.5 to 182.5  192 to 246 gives -1.3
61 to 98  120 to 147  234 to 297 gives -1.4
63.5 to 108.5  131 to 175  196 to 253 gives -1.5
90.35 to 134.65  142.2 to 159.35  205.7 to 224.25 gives 0.7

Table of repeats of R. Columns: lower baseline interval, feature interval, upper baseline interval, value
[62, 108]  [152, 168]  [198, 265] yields 0.2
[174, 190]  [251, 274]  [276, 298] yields 1.1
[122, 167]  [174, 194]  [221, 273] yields 0.1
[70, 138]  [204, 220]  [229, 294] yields 0.9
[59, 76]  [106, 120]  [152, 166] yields -0.4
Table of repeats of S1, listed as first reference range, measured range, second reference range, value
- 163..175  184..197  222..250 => 0.4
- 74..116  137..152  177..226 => -0.3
